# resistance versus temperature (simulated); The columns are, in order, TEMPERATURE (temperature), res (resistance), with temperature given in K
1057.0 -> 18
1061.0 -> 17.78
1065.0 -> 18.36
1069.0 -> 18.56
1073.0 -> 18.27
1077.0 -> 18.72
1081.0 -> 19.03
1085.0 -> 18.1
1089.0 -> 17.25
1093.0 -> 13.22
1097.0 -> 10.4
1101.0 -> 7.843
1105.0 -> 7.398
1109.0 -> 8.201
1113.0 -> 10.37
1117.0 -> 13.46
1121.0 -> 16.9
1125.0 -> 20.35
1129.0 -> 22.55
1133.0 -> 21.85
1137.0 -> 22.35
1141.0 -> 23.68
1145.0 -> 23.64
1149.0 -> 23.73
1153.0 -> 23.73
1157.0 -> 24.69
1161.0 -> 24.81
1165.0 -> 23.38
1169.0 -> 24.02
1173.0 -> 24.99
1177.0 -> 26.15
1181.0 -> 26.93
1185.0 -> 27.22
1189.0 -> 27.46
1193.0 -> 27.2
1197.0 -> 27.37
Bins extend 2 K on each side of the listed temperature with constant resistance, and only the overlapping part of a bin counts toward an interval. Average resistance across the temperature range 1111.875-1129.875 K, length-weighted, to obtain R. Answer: 16.7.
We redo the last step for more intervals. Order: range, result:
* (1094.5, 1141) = 15.1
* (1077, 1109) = 13.3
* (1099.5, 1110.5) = 7.8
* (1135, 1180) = 24.2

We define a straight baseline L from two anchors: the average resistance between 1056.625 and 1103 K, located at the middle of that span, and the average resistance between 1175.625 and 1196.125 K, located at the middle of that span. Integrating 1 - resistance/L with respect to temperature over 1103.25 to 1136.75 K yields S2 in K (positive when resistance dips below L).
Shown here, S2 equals 8.2 K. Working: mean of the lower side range 16.2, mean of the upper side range 27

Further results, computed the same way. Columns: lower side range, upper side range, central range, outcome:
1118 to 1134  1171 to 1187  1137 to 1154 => -0.99 K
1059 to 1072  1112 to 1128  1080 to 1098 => 1.69 K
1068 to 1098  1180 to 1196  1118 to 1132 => 0.96 K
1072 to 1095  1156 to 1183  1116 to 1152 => 1.17 K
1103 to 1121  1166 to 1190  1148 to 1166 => -2.66 K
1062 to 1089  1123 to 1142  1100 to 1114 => 8.28 K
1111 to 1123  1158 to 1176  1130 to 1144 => -3.76 K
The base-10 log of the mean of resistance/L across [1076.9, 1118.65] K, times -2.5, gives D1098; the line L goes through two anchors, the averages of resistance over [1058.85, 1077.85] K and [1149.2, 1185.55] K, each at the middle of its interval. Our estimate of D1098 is 0.48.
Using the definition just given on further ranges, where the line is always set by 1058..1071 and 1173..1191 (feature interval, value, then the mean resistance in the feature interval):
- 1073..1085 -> 0.035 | 18.6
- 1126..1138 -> 0.049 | 22.1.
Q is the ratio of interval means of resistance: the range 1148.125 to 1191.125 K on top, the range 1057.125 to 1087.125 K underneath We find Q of 1.37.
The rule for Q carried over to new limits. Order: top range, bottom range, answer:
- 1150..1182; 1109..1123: 1.93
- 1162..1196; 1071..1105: 1.74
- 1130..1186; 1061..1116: 1.69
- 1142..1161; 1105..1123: 2.05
